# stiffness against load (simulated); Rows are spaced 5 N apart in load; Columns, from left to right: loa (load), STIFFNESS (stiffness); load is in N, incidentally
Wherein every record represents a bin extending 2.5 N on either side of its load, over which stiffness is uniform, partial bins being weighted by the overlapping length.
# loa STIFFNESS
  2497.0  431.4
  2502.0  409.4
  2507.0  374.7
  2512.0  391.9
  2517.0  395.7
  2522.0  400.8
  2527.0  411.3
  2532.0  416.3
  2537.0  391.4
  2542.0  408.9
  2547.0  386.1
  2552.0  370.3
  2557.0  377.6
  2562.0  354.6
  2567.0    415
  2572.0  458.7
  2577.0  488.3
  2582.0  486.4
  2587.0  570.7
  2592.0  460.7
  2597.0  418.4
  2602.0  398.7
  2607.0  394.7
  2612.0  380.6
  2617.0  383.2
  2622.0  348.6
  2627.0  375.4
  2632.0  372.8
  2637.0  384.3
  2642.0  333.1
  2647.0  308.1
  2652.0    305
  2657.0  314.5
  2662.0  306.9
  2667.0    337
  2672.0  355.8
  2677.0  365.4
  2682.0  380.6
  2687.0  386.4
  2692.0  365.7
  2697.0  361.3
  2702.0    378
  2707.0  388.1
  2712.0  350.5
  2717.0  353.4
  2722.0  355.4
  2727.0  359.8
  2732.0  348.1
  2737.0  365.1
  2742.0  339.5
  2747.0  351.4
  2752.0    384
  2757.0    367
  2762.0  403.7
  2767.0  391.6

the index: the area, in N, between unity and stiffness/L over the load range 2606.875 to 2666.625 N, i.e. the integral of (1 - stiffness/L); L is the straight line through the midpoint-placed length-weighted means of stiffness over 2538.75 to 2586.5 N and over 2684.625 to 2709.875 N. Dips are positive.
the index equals 7.3 N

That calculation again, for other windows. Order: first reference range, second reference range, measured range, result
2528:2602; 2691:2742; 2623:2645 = 1.9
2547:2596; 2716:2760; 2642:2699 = 6.9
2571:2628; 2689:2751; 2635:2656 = 3.9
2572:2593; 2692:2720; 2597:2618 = 3.5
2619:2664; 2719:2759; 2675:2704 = -2.0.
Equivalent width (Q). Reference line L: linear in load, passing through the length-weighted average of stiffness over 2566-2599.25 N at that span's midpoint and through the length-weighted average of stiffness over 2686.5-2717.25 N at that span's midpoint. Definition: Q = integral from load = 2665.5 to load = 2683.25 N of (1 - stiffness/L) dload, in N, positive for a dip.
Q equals 1.5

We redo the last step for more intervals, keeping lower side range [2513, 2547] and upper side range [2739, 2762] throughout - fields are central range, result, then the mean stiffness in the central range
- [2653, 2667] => 2.4 N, 315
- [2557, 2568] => 0.5 N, 379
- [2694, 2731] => 0.8 N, 363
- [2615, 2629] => 0.7 N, 368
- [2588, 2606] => -2.0 N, 435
